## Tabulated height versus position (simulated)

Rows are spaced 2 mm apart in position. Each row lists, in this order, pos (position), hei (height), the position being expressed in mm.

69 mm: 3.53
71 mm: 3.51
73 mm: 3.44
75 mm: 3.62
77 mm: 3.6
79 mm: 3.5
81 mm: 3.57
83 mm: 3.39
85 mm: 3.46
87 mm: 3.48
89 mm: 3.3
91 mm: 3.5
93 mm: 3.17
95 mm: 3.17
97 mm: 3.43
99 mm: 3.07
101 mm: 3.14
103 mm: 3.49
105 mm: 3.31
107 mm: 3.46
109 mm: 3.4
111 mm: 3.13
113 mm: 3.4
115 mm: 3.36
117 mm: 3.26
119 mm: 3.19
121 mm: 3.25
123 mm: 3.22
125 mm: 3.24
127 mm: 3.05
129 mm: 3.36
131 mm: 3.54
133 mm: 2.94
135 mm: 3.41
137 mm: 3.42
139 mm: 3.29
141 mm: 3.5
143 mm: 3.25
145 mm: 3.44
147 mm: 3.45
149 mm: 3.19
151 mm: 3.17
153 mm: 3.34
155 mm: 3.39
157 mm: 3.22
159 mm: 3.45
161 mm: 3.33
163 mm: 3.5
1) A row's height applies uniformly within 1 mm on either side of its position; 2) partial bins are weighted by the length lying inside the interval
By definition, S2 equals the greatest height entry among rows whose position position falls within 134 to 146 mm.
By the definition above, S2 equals 3.5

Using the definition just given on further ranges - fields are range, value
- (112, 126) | 3.4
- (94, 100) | 3.43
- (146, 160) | 3.45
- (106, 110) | 3.46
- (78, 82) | 3.57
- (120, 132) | 3.54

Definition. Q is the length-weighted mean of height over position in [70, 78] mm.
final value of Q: 3.54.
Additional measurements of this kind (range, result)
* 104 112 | 3.32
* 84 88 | 3.47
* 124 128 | 3.15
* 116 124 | 3.23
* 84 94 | 3.38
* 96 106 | 3.29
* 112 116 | 3.38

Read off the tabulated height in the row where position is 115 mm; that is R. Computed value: 3.36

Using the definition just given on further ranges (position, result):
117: 3.26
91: 3.5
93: 3.17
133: 2.94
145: 3.44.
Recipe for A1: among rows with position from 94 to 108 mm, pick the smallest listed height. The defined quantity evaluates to 3.07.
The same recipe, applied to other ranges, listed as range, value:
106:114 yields 3.13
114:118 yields 3.26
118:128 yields 3.05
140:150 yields 3.19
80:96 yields 3.17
